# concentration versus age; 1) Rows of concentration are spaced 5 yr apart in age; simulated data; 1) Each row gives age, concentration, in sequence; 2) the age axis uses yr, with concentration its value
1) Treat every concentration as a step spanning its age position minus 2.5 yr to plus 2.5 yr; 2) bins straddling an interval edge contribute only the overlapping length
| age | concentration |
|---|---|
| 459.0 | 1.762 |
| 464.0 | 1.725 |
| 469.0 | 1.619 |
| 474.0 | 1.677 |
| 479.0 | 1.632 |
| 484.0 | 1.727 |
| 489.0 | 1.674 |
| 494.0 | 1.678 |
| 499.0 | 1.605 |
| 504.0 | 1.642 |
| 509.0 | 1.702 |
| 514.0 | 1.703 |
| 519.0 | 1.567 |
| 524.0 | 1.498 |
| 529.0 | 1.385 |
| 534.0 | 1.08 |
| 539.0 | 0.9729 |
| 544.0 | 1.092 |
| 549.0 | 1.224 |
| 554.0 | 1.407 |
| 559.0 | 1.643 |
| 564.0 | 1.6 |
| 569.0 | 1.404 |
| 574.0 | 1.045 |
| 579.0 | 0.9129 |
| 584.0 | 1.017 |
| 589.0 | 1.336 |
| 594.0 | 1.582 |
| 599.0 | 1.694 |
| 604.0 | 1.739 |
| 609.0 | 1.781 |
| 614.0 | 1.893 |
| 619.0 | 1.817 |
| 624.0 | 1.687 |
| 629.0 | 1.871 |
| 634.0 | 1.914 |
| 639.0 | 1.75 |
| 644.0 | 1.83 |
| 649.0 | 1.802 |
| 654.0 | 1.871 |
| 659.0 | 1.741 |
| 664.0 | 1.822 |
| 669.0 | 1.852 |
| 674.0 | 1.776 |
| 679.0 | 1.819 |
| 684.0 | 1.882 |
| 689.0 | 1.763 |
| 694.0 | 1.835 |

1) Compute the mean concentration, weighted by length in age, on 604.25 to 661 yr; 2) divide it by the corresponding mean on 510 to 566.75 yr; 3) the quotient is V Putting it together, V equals 1.3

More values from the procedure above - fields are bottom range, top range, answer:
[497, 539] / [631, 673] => 1.22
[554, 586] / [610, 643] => 1.42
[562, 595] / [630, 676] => 1.45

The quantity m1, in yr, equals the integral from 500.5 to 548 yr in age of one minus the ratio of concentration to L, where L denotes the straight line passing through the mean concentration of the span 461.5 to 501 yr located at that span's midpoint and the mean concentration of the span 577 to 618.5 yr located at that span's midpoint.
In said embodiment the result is 6.2 yr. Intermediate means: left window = 1.67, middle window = 1.4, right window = 1.52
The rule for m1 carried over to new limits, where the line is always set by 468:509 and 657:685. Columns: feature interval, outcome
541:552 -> 3.53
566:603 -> 9.24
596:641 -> -0.58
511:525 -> 0.68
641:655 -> -0.26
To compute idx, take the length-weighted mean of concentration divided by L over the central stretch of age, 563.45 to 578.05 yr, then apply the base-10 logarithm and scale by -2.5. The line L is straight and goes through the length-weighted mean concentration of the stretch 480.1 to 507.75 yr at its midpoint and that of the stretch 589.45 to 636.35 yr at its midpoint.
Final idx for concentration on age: 0.33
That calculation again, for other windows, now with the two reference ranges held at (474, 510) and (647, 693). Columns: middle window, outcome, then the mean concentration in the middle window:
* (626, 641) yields -0.04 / 1.84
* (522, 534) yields 0.24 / 1.36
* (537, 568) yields 0.28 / 1.33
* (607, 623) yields -0.03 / 1.82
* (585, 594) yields 0.28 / 1.35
